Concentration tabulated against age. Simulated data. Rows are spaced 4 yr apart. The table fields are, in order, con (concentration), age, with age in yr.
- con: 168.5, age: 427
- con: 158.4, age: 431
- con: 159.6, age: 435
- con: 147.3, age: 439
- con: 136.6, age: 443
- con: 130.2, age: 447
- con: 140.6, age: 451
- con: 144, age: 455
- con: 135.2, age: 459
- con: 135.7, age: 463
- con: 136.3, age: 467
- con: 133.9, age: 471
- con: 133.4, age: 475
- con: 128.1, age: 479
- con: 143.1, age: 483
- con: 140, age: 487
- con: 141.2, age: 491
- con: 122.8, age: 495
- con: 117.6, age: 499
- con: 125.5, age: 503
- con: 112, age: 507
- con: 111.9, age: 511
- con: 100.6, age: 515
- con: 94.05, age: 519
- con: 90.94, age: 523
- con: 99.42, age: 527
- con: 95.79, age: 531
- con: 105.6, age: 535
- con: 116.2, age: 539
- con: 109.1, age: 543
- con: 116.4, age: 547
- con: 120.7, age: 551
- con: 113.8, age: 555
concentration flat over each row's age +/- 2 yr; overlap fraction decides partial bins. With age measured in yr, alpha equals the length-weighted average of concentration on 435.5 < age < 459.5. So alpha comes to 141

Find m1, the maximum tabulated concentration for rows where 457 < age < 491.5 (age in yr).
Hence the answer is 143.1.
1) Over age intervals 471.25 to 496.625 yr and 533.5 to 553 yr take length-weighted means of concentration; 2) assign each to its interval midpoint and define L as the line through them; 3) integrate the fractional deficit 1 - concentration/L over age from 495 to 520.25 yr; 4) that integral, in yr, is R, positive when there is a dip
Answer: 3.0 yr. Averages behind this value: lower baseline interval 135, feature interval 112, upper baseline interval 114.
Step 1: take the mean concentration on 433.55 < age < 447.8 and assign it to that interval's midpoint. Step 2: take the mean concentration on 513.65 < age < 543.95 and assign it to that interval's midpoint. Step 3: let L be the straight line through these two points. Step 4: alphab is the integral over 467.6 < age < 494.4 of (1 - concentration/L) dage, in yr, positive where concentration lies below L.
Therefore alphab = -2.5 yr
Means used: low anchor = 144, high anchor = 101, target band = 136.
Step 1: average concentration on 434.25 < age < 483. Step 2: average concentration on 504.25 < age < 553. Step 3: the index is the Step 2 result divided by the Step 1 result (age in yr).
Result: 0.77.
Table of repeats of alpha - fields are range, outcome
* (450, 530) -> 124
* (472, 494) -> 136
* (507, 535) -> 100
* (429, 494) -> 140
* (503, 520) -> 108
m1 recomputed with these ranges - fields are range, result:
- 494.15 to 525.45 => 125.5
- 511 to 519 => 111.9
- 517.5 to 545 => 116.2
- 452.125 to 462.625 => 144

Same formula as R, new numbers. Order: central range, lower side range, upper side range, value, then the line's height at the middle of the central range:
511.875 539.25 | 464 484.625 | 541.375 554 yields 4.8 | 121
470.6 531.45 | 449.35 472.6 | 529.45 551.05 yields 2.9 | 124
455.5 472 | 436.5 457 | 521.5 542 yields -0.4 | 133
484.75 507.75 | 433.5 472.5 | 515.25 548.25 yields -1.5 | 120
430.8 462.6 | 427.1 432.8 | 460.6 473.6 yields 1.5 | 150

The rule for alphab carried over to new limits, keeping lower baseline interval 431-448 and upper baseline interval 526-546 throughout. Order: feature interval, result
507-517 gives 0.8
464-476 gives -0.1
